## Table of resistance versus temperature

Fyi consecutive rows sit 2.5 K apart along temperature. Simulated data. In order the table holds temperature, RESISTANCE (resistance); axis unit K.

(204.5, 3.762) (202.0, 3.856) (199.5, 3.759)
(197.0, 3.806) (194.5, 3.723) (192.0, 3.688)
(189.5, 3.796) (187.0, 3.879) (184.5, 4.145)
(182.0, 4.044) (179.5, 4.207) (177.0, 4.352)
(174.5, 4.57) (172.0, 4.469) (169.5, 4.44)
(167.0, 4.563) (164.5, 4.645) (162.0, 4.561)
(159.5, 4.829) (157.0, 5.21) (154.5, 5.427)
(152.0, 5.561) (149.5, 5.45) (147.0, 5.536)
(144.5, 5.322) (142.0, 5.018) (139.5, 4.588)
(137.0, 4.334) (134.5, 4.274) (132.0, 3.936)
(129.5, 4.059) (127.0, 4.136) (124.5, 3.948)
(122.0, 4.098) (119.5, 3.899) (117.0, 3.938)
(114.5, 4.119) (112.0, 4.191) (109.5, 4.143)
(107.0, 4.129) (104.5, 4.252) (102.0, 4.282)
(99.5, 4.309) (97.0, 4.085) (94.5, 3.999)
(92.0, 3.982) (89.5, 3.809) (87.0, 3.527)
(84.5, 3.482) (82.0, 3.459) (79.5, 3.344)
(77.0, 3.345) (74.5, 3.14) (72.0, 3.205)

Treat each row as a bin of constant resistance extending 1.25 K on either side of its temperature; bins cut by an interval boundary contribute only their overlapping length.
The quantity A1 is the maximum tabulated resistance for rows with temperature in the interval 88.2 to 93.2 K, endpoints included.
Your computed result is 3.982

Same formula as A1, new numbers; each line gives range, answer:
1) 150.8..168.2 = 5.561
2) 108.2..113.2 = 4.191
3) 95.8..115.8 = 4.309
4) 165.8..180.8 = 4.57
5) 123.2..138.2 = 4.334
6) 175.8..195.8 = 4.352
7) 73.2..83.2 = 3.459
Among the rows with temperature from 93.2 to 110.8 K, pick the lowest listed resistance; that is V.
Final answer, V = 3.999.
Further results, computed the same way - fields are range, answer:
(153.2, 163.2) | 4.561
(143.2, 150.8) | 5.322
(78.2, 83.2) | 3.344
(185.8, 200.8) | 3.688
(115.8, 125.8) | 3.899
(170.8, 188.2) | 3.879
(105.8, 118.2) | 3.938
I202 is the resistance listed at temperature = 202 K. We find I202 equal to 3.856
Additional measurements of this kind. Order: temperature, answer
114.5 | 4.119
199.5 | 3.759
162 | 4.561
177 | 4.352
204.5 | 3.762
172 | 4.469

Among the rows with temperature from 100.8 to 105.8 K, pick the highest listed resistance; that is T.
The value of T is 4.282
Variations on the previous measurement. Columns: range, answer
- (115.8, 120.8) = 3.938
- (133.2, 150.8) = 5.536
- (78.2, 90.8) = 3.809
